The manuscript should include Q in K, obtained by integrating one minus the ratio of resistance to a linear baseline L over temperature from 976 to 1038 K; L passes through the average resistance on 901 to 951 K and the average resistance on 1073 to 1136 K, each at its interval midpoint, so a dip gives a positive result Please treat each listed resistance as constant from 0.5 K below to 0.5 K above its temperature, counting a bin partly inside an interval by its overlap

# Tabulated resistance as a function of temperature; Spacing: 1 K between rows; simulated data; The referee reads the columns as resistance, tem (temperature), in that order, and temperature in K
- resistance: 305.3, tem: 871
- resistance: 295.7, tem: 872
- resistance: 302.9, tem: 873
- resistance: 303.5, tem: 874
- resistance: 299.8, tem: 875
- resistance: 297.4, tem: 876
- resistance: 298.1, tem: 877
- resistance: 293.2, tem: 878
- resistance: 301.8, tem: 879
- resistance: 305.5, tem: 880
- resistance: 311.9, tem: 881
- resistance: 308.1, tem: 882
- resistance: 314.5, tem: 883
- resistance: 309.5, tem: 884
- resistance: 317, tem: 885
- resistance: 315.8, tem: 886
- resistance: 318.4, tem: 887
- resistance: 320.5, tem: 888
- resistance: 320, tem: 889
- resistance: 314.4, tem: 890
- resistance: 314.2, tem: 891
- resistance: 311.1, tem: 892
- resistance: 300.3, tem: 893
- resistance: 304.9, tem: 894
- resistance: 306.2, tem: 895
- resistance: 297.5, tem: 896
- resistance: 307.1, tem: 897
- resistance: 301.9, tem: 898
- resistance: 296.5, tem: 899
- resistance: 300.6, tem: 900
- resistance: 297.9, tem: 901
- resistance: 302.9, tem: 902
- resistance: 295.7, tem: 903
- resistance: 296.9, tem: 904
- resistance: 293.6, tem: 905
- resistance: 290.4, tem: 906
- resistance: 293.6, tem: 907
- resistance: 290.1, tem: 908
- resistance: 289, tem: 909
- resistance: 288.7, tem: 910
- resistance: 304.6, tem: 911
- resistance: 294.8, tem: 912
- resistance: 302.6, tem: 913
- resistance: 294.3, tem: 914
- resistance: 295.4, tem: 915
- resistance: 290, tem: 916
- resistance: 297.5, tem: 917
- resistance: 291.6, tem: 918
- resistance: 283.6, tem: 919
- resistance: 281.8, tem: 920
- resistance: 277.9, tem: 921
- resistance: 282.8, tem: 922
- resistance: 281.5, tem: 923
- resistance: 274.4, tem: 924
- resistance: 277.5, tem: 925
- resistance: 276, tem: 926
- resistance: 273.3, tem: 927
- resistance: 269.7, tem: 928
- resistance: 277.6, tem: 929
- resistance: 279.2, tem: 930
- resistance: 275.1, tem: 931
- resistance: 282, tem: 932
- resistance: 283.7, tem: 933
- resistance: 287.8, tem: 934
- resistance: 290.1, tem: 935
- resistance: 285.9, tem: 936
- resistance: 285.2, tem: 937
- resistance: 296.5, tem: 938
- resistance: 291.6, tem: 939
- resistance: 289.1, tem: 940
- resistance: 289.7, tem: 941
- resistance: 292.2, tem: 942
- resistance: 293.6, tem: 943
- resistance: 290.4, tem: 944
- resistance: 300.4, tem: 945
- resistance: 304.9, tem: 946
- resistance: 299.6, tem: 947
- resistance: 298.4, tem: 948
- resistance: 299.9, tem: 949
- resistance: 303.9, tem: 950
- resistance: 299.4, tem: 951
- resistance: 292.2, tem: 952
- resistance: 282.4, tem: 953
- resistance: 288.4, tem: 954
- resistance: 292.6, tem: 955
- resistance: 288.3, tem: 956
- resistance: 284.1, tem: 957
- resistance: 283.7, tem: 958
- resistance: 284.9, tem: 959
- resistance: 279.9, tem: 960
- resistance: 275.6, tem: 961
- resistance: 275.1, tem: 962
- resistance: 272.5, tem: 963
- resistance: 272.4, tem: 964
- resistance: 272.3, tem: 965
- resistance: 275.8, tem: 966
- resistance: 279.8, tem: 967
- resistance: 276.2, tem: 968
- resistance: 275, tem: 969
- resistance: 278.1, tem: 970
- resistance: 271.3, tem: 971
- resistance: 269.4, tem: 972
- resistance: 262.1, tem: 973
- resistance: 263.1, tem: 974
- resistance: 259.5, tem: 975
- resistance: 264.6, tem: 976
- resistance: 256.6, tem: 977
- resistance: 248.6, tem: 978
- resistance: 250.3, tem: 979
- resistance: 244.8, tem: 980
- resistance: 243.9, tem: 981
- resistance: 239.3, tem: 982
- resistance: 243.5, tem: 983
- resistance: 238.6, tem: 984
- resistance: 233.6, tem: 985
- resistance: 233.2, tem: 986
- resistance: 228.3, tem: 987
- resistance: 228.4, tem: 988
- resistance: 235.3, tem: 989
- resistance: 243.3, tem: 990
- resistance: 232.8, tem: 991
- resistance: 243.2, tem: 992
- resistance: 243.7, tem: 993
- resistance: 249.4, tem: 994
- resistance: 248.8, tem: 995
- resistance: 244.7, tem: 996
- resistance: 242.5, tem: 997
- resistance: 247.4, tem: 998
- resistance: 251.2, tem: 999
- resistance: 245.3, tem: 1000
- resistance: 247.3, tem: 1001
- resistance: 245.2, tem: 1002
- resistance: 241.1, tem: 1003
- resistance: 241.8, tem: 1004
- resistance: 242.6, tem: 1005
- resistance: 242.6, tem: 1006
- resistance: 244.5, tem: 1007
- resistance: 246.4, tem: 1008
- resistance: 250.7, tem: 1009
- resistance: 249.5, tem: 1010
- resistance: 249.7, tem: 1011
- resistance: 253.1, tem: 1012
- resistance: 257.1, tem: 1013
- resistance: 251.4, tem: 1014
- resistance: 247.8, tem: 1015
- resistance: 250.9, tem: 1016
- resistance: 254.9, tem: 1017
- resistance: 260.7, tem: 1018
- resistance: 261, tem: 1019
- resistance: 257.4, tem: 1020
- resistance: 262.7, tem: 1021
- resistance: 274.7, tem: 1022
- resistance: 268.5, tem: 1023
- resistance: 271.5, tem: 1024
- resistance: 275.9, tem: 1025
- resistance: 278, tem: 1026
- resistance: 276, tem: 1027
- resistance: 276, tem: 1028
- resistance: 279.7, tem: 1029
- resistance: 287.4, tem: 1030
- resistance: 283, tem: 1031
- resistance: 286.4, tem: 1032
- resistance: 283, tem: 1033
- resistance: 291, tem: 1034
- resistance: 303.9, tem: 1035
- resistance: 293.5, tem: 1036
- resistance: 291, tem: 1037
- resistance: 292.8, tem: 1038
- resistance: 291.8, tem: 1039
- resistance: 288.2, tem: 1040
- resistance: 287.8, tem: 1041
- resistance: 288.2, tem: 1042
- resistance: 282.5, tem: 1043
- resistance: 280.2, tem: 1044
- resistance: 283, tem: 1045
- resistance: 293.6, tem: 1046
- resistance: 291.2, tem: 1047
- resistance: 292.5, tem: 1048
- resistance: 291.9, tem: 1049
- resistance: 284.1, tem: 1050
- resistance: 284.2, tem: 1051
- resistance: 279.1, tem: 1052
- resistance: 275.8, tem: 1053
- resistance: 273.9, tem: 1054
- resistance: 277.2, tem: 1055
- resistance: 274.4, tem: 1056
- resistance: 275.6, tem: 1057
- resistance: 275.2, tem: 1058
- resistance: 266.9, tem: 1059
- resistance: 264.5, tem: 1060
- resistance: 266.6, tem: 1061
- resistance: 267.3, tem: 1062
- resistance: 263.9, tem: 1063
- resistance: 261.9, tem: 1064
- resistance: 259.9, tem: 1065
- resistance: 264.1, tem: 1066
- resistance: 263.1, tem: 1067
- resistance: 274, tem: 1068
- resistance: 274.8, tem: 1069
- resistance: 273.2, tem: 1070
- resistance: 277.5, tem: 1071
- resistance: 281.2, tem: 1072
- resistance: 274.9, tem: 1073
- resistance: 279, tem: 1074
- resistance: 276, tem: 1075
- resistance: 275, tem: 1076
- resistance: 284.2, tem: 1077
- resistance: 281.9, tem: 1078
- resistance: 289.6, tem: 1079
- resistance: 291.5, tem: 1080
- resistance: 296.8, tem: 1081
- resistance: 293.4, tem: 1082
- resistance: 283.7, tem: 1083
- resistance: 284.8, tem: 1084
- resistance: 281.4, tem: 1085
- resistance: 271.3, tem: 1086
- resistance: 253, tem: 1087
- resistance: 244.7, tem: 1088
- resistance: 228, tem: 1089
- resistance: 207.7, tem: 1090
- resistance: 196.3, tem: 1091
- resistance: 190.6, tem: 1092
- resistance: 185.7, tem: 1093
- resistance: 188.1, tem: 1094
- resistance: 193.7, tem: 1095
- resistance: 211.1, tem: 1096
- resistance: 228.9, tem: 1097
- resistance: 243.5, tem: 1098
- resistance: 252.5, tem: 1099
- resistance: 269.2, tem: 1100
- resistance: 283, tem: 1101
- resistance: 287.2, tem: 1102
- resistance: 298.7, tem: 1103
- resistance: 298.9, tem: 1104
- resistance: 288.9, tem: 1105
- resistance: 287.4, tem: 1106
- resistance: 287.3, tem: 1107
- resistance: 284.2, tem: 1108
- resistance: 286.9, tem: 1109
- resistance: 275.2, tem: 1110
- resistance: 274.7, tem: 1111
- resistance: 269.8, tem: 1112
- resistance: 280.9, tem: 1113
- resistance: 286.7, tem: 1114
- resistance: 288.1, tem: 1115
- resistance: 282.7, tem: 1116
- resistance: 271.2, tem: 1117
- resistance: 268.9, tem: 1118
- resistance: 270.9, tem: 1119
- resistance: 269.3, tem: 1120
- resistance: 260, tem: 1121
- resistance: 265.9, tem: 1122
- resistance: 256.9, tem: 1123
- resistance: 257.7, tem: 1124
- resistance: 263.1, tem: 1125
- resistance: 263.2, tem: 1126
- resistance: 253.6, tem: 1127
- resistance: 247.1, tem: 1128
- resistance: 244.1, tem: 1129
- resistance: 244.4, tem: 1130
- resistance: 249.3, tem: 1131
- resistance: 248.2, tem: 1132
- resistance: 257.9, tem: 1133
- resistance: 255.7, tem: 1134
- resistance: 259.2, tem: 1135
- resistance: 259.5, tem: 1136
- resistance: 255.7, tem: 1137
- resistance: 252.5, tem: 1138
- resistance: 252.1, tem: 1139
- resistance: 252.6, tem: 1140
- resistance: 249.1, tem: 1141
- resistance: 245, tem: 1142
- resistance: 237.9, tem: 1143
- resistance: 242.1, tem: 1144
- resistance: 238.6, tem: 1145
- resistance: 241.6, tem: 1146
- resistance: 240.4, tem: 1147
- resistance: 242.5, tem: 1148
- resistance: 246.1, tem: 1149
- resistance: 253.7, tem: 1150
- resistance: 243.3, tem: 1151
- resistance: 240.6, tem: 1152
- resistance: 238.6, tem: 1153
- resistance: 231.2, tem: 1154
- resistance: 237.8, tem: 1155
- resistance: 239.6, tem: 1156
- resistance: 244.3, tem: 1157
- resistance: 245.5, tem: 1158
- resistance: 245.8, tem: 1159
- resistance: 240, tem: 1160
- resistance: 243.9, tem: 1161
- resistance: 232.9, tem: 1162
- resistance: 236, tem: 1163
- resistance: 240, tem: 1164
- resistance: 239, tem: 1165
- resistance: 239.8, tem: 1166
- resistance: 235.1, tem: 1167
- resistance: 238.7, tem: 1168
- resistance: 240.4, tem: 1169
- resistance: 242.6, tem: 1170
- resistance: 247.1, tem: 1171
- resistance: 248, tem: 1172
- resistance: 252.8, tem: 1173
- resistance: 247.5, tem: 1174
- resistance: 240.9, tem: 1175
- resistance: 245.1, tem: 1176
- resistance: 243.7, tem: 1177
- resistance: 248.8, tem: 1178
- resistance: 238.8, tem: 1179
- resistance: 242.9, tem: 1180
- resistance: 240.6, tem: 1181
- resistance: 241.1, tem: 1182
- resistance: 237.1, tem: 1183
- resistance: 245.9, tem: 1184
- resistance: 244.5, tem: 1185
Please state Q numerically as 4.7 K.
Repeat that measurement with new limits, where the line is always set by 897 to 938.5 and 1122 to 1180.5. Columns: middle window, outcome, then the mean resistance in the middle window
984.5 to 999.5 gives 1.9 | 240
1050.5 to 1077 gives -1.1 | 273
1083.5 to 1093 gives 0.8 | 237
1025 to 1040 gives -1.0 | 286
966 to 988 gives 1.8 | 255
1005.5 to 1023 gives 1.1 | 254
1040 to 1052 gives -1.0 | 287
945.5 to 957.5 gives -0.5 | 295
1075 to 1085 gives -1.0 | 286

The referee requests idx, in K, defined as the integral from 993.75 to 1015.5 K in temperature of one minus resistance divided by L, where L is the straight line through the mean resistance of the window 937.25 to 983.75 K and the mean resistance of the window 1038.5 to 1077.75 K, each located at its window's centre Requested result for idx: 2.39 K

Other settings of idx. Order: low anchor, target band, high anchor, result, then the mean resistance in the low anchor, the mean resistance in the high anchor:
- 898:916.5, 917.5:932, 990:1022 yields 0.4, 296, 249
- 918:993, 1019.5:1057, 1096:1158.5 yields -2.2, 273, 259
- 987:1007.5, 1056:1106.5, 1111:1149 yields -2.1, 243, 257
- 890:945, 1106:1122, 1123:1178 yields -1.5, 291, 246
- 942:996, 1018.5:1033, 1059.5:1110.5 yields -0.5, 268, 263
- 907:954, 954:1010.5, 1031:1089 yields 5.7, 289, 279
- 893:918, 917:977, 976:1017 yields -2.1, 297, 245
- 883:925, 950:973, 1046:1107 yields 0.6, 299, 266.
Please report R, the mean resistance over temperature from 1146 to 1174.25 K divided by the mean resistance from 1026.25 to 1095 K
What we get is 0.9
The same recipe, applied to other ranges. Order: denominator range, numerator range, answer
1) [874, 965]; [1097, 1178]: 0.87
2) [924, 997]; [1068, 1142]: 0.97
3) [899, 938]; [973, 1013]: 0.85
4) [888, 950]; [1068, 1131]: 0.90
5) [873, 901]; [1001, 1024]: 0.82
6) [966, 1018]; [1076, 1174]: 1.02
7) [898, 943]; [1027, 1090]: 0.96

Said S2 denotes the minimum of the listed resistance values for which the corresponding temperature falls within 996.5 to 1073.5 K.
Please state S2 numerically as 241.1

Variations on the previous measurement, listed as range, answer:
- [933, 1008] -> 228.3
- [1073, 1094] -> 185.7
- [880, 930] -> 269.7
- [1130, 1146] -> 237.9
